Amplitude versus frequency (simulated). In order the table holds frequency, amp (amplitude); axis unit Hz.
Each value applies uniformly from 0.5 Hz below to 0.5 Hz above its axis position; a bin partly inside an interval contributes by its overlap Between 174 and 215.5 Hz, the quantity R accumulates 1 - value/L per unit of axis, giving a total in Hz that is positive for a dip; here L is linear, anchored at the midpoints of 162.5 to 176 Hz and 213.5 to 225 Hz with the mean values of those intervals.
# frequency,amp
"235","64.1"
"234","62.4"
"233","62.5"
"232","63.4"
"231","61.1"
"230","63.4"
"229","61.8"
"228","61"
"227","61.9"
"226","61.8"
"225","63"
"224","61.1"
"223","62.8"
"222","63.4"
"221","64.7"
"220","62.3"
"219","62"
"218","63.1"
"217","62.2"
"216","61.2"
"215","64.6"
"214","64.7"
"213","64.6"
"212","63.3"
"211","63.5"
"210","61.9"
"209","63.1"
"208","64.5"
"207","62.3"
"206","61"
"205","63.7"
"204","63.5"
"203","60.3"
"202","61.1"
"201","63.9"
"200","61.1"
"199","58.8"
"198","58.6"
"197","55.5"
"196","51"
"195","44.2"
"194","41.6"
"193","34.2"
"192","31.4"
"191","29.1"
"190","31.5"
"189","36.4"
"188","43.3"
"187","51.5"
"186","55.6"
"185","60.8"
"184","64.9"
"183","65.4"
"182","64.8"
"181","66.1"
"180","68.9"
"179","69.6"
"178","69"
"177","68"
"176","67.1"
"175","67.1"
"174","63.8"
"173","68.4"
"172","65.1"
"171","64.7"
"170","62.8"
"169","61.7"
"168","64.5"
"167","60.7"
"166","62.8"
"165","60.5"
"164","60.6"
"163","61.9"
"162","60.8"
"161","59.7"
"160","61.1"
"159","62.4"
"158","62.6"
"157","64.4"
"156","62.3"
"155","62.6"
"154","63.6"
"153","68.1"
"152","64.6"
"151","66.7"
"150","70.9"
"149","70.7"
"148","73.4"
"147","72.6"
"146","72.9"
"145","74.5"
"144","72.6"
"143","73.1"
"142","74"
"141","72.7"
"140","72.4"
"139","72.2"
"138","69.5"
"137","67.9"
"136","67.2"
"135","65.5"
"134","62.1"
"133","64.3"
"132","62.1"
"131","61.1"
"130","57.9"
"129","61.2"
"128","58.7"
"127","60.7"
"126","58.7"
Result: 3.7 Hz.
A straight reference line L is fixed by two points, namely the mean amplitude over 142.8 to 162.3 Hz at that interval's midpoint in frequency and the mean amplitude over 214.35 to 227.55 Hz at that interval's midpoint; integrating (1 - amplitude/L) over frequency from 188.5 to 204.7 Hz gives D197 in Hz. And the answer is 3.8 Hz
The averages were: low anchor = 66.9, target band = 49.1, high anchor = 62.6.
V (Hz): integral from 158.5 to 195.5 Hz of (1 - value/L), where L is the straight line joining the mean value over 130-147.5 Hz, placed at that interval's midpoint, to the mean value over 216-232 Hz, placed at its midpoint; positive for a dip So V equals 4.7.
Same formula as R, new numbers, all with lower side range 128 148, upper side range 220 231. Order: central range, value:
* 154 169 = 1.0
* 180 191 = 1.9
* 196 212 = 0.6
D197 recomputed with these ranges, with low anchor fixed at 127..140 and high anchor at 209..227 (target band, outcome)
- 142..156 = -1.2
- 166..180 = -0.4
